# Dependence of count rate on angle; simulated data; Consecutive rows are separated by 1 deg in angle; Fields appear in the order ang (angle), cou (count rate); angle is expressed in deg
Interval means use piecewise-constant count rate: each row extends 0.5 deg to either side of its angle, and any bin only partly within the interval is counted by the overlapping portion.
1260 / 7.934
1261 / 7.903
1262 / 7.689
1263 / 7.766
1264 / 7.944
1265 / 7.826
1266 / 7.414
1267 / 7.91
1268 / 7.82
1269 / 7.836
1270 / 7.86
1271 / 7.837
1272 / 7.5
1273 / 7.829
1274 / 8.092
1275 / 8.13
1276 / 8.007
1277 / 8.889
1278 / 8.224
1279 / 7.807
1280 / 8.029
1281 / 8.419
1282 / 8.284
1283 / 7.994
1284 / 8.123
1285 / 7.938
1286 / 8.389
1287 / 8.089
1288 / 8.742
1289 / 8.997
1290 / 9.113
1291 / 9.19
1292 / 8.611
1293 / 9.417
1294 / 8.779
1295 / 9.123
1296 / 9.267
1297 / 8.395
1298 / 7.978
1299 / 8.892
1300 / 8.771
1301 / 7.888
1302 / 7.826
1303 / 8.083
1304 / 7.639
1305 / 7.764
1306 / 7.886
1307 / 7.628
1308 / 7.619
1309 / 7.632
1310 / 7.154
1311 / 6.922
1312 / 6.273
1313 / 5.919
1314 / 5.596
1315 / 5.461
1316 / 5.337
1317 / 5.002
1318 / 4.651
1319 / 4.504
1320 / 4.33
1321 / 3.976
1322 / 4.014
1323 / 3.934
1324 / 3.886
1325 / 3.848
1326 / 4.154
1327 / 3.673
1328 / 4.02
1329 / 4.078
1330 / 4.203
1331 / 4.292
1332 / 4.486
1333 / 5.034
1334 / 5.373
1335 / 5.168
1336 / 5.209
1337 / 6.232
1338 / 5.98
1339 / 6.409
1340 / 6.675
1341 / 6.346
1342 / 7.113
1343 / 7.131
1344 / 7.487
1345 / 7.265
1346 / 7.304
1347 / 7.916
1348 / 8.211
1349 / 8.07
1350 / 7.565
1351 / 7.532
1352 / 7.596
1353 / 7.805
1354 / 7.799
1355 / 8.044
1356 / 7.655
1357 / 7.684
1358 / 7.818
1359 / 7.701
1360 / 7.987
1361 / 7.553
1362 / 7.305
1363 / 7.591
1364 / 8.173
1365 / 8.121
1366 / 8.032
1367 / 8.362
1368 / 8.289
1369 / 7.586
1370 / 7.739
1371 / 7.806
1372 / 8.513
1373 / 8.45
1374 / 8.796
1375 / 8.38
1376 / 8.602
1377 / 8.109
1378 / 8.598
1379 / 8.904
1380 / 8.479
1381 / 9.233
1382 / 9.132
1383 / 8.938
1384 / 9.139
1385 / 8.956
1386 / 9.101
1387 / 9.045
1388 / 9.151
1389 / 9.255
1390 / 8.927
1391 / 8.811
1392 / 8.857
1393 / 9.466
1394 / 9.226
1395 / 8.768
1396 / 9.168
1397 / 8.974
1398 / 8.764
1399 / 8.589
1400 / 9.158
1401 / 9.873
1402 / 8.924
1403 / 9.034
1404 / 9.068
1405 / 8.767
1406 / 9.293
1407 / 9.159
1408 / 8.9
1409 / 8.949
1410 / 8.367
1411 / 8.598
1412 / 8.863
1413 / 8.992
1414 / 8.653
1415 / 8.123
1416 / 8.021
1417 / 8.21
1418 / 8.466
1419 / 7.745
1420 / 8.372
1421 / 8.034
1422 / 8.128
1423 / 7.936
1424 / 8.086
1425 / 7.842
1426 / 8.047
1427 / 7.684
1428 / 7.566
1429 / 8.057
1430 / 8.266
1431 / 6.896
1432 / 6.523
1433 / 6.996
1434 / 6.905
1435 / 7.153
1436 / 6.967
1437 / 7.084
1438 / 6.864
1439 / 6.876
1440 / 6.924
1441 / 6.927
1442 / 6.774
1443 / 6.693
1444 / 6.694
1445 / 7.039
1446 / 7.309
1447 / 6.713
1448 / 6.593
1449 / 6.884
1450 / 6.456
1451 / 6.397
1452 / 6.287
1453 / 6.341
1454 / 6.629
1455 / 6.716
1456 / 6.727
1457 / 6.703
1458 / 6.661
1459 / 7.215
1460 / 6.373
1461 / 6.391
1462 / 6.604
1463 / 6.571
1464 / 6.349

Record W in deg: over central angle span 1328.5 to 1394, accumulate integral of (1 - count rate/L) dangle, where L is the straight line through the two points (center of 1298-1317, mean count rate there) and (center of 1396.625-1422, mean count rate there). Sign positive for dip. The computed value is 3.1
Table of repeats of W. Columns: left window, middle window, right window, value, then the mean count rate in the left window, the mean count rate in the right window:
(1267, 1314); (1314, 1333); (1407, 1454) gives 8.5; 8.07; 7.53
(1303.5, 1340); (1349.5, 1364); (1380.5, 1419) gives -1.5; 5.44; 8.9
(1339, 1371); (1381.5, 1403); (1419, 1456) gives -4.7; 7.64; 7.16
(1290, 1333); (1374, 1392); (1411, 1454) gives -4.8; 6.4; 7.42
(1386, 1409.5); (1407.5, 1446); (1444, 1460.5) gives 0.5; 9.05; 6.69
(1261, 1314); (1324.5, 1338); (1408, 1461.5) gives 5.5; 8.04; 7.39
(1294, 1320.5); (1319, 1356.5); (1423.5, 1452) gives 6.2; 7.09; 7.1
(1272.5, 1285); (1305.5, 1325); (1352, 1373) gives 5.9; 8.14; 7.89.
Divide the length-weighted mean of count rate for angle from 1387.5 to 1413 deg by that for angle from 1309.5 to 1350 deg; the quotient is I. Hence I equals 1.61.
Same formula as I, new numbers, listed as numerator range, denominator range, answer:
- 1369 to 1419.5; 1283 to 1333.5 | 1.32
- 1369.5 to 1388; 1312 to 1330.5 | 1.92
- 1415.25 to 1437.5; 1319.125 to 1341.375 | 1.61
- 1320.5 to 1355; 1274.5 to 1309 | 0.71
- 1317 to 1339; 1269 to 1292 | 0.56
